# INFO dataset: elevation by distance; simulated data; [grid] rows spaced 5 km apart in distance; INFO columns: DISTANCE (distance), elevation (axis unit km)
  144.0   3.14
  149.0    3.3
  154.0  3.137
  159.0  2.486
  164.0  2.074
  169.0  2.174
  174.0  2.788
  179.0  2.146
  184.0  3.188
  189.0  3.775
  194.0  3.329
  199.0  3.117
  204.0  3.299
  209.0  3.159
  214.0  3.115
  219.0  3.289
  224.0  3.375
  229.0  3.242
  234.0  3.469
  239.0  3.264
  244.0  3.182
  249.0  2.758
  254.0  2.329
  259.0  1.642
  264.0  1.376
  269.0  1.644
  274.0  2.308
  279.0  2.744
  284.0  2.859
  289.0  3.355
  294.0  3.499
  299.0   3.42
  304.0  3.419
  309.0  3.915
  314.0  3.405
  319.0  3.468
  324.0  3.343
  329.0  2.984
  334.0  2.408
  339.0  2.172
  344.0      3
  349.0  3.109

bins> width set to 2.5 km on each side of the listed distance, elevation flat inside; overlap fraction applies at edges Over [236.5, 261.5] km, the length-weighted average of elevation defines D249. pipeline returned 2.63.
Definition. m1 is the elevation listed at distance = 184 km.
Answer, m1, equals 3.188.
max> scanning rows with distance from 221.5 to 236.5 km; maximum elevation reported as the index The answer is 3.469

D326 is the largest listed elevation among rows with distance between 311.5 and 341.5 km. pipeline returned 3.468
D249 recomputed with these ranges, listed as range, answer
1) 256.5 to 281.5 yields 1.94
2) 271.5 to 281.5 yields 2.53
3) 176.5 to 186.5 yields 2.67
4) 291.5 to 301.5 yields 3.46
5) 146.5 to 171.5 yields 2.63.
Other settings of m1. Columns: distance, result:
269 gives 1.644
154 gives 3.137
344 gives 3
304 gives 3.419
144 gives 3.14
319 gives 3.468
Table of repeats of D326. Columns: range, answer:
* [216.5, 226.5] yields 3.375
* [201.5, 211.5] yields 3.299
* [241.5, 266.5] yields 3.182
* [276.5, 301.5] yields 3.499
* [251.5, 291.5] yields 3.355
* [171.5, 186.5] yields 3.188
